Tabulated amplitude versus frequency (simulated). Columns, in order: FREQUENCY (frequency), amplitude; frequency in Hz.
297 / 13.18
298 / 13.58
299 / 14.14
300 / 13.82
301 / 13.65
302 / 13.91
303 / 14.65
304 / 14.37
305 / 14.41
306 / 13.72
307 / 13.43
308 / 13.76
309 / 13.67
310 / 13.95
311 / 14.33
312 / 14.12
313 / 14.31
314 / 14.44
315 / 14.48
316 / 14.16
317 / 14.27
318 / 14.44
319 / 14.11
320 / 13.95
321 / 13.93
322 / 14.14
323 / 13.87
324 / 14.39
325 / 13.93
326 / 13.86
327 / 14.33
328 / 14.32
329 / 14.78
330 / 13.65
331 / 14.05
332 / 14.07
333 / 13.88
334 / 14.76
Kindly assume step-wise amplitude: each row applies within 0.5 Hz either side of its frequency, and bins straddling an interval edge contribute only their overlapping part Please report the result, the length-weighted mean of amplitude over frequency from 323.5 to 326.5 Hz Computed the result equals 14.1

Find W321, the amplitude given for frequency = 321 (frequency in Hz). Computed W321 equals 13.93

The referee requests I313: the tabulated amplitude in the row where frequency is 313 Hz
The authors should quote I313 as 14.31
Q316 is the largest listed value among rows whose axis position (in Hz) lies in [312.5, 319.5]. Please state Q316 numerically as 14.48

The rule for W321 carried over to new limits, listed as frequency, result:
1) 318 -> 14.44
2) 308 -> 13.76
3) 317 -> 14.27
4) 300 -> 13.82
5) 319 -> 14.11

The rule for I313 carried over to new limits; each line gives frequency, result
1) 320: 13.95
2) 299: 14.14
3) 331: 14.05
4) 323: 13.87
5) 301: 13.65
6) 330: 13.65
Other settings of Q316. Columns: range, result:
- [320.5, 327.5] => 14.39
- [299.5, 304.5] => 14.65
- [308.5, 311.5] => 14.33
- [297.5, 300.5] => 14.14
